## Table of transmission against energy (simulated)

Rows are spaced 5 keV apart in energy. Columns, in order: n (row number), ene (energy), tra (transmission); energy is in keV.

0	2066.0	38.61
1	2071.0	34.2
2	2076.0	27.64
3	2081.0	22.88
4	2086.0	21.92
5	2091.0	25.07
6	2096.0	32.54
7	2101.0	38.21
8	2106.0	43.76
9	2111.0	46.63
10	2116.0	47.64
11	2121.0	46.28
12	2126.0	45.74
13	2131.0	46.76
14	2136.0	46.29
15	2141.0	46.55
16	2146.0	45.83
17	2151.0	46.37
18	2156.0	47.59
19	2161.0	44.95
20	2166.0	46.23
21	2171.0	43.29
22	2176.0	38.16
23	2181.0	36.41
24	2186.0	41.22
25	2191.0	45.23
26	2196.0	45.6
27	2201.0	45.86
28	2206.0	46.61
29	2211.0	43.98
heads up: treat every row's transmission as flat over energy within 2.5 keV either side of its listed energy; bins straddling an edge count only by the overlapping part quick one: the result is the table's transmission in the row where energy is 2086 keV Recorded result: 21.92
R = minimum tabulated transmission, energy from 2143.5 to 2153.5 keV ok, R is 45.83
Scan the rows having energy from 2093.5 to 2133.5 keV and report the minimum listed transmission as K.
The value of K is 32.54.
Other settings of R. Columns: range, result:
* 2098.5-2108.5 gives 38.21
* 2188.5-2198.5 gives 45.23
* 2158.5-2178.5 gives 38.16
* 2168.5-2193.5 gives 36.41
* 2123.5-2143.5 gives 45.74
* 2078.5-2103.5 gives 21.92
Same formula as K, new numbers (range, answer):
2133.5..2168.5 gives 44.95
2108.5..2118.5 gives 46.63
